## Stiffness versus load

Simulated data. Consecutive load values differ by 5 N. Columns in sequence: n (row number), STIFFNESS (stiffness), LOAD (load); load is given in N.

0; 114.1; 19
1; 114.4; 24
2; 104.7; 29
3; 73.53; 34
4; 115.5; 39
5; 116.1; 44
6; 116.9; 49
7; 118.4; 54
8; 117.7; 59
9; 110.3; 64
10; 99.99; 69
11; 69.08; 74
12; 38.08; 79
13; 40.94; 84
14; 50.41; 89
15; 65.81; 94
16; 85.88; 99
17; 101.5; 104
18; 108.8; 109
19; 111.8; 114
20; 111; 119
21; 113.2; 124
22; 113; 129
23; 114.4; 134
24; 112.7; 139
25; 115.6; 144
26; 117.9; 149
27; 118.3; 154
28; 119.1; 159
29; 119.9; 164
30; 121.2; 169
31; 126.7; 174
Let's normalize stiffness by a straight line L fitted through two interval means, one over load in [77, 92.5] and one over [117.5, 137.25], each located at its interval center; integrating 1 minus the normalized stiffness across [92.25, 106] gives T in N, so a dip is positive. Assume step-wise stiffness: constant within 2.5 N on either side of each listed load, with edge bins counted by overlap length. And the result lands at -3.3 N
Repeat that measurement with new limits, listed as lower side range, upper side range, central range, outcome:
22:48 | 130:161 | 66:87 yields 8.9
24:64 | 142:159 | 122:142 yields 0.5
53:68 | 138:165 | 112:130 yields 0.6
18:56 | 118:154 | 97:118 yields 1.8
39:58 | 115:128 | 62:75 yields 2.3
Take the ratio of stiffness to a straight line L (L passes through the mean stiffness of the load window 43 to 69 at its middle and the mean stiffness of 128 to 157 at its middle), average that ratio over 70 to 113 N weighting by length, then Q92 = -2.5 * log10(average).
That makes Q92 0.50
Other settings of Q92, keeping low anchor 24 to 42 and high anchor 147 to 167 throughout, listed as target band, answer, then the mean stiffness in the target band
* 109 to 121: 0.018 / 111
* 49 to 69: -0.092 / 114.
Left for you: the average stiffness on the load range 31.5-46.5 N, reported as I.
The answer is 102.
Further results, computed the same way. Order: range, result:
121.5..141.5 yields 113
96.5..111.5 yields 98.7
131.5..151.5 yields 115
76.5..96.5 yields 48.8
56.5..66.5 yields 114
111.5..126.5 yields 112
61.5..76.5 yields 93.1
